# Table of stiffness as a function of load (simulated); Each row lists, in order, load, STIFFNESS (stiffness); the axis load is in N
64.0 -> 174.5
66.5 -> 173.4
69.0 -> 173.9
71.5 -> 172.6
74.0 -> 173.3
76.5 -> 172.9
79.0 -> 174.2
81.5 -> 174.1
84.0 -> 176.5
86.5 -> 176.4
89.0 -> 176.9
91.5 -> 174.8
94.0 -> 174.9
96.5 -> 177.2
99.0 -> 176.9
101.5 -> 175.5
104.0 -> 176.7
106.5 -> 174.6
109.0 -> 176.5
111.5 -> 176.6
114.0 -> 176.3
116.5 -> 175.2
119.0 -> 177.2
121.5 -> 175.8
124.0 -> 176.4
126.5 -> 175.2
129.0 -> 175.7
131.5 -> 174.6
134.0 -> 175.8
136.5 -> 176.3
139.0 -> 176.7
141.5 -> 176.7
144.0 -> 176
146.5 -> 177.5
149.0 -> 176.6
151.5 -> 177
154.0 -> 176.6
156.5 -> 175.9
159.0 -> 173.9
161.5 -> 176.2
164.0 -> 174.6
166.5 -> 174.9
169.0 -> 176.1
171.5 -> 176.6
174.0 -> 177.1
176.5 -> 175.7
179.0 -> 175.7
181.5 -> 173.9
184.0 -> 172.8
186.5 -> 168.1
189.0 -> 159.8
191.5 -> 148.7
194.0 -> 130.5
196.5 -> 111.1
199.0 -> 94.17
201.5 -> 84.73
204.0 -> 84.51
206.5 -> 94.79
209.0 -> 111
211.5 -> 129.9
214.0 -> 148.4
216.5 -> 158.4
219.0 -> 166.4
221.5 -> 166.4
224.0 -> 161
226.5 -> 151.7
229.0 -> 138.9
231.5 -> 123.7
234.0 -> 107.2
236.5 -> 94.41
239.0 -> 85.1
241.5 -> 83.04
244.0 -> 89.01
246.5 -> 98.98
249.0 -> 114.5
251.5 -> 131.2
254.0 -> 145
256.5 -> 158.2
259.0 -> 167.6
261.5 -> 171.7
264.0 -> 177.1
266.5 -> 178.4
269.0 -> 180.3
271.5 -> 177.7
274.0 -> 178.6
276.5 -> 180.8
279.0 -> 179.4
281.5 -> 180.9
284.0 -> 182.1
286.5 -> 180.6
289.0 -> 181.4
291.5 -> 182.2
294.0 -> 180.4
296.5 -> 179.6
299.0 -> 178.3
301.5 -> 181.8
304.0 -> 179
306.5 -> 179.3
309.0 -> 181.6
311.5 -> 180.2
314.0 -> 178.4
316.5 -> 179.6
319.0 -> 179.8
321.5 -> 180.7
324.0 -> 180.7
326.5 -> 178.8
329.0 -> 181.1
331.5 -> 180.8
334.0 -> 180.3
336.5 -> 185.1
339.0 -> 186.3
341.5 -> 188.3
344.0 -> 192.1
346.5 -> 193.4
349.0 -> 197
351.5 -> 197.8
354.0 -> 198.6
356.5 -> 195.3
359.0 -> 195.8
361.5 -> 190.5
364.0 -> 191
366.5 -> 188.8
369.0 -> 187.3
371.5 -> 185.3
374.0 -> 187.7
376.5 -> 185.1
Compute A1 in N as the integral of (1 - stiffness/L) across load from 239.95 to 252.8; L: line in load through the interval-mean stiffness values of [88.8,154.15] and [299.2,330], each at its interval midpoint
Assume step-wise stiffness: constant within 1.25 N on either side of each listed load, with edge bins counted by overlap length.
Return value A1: 5.4 N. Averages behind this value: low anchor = 176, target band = 103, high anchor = 180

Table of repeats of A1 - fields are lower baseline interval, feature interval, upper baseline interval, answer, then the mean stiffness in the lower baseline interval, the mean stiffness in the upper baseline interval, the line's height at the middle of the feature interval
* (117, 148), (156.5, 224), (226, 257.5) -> -2.56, 176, 116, 144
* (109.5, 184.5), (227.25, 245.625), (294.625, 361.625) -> 7.75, 176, 185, 180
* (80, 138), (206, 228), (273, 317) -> 4.16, 176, 180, 178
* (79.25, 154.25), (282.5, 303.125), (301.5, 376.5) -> 0.37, 176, 186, 184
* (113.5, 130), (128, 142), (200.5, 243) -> -0.58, 176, 123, 169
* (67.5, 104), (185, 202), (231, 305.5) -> 3.38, 175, 155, 163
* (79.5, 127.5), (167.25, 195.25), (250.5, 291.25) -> 1.18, 176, 172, 174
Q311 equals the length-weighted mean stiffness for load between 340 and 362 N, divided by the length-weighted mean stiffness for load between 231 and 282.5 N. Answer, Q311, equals 1.36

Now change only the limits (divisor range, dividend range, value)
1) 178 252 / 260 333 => 1.40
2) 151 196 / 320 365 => 1.11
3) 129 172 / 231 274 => 0.77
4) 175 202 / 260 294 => 1.22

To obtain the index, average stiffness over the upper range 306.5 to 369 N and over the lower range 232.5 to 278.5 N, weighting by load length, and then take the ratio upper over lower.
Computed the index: 1.3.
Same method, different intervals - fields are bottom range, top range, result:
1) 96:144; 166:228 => 0.83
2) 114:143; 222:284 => 0.82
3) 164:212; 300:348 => 1.27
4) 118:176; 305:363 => 1.06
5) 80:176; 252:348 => 1.02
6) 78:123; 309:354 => 1.05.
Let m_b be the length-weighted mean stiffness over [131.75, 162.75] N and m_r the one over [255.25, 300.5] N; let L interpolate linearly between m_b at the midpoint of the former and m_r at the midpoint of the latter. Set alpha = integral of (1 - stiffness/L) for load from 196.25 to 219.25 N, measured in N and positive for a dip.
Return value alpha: 7.84 N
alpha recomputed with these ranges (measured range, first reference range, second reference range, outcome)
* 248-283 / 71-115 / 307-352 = 3.0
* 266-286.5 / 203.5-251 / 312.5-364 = -4.0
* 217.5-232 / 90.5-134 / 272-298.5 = 2.1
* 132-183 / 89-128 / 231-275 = -4.2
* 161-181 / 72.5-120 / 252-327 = 0.0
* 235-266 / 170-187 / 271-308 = 8.9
